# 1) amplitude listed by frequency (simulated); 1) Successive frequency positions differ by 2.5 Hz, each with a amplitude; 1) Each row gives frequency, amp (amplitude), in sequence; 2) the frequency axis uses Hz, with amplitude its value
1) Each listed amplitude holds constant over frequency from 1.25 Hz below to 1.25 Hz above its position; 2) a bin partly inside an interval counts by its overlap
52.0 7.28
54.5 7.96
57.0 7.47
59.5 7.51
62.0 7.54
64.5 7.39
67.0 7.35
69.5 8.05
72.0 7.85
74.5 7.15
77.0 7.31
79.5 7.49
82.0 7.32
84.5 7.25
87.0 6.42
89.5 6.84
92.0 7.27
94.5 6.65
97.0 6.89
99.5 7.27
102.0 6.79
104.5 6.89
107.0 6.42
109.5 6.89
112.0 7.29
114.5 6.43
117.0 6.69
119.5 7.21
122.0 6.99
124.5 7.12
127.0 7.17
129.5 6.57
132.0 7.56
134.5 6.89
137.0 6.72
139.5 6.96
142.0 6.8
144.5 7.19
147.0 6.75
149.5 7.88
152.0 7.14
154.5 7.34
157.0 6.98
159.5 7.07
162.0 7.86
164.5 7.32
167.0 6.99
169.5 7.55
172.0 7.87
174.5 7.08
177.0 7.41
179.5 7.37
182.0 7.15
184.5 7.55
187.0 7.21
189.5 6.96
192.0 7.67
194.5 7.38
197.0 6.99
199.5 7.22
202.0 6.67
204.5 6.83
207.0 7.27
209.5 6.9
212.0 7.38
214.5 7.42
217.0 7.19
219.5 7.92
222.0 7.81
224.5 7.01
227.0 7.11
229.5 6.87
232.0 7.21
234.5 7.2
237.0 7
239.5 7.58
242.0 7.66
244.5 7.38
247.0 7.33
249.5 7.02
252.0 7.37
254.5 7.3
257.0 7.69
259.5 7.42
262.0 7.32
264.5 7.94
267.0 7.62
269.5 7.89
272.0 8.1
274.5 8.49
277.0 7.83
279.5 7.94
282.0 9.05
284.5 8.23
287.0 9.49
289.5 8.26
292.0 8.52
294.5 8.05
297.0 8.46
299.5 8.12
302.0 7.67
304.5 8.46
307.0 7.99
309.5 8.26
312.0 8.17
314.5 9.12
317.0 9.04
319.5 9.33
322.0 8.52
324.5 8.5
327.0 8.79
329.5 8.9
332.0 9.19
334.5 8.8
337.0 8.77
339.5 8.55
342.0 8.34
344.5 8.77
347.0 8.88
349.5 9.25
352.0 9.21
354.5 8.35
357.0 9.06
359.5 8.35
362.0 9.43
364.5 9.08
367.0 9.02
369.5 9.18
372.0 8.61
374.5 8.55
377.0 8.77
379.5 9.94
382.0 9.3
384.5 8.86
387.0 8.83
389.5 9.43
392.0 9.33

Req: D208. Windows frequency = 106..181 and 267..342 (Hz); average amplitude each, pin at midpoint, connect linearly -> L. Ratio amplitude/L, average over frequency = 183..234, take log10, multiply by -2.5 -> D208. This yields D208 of 0.06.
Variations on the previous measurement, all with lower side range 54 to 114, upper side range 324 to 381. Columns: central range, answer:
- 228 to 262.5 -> 0.127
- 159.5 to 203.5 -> 0.074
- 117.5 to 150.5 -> 0.070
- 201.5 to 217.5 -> 0.127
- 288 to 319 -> 0.026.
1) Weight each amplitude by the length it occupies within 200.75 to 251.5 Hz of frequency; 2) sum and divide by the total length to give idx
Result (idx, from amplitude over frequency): 7.24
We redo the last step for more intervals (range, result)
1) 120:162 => 7.1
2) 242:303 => 7.93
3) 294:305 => 8.14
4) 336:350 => 8.73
